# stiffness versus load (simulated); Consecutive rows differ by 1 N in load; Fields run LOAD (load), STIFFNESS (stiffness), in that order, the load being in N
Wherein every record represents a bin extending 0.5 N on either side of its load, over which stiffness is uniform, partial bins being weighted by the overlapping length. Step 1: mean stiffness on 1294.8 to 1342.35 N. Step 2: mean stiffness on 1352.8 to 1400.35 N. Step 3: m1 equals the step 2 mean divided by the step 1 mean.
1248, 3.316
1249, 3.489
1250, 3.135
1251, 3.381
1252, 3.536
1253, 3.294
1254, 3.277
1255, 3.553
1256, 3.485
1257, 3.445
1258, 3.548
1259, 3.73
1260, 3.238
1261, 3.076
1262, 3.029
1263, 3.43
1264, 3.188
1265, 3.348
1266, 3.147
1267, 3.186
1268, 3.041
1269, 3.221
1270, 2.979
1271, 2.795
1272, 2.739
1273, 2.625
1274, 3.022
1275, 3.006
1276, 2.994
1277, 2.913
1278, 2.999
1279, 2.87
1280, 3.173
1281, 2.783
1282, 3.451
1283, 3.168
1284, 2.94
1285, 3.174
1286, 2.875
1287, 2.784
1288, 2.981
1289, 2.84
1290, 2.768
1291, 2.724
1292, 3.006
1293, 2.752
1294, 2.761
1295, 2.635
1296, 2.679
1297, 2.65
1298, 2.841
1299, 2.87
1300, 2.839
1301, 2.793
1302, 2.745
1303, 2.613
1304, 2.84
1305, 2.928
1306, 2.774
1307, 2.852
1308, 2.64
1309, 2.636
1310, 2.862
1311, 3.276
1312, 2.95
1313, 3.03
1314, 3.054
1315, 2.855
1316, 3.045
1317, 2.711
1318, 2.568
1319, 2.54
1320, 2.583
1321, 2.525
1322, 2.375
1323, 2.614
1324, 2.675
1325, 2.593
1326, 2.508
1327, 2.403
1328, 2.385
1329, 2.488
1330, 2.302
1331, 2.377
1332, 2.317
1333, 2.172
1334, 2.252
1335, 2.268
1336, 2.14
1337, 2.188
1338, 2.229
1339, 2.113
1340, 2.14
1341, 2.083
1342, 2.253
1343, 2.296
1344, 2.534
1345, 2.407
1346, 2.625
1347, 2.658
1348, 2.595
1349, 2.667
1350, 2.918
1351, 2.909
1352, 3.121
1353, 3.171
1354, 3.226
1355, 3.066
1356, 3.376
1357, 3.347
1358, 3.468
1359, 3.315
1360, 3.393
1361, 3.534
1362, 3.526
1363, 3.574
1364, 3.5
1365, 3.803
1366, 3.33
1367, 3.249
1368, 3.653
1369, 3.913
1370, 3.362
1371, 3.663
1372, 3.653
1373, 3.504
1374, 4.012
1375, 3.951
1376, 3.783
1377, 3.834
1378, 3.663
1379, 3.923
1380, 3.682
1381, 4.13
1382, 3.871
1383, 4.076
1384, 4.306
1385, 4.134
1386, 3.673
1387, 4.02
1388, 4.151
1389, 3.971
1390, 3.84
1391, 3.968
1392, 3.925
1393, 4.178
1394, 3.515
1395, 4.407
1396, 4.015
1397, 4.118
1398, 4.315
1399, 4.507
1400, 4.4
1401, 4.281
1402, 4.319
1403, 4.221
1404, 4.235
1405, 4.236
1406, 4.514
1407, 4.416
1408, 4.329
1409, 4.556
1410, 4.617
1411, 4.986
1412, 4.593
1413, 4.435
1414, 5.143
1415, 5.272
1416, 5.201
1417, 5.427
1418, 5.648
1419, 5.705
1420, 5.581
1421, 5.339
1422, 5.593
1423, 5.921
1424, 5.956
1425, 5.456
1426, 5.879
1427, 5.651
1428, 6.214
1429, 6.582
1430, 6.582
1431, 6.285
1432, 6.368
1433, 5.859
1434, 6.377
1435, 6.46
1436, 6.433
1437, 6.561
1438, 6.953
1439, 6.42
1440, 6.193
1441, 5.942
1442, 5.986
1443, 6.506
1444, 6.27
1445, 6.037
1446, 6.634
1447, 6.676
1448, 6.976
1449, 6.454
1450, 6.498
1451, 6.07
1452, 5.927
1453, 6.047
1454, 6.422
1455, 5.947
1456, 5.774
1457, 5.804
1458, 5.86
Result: 1.46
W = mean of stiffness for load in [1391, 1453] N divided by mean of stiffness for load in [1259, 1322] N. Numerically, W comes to 1.87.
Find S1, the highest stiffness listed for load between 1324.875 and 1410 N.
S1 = 4.617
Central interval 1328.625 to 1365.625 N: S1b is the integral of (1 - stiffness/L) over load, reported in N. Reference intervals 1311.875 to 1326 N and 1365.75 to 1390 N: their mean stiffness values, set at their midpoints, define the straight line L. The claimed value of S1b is 5.6 N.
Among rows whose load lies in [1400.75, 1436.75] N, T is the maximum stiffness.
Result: 6.582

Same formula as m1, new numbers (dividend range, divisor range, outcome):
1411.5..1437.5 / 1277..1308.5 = 2.02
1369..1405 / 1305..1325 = 1.44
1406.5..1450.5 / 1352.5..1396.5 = 1.57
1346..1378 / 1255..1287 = 1.08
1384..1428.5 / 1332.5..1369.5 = 1.62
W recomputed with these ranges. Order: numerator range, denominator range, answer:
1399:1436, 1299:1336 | 2.00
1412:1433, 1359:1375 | 1.59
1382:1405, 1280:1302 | 1.43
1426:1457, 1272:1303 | 2.18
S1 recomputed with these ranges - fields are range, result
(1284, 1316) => 3.276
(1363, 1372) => 3.913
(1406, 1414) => 5.143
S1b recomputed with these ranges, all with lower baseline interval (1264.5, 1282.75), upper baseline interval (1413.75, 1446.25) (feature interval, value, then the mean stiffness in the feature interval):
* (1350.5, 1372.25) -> 6.0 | 3.41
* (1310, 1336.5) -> 9.2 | 2.58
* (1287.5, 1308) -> 4.0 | 2.79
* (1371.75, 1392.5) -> 4.8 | 3.91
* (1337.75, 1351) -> 5.8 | 2.45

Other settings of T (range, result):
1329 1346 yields 2.625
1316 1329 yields 3.045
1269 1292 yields 3.451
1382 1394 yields 4.306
